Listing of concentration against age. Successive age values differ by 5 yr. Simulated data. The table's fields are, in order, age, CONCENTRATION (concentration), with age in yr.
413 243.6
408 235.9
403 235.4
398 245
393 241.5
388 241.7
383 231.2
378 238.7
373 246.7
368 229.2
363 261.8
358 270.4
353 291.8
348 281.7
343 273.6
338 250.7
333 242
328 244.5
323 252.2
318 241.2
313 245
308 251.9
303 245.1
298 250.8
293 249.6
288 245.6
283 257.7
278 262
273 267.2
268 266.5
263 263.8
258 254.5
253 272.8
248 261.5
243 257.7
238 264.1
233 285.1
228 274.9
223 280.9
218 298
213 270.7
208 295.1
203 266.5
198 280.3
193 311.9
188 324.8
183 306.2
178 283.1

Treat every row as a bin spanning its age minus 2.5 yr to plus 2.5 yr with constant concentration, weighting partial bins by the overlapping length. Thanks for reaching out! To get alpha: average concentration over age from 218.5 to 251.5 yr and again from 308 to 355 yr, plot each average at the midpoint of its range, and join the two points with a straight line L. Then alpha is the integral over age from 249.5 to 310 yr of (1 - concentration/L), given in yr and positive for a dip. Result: 1.8 yr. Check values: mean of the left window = 272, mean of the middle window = 257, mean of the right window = 257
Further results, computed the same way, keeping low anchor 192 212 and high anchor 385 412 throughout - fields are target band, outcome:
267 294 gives 0.9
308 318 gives 0.5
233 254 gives 0.8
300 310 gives 0.5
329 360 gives -1.8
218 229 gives -0.1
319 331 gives 0.5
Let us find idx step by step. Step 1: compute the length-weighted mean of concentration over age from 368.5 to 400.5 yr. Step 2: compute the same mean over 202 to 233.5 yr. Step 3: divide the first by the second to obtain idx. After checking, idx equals 0.9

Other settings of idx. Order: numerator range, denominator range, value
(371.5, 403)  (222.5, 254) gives 0.89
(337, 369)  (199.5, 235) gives 0.95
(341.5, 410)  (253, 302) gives 0.98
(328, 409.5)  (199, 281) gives 0.93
